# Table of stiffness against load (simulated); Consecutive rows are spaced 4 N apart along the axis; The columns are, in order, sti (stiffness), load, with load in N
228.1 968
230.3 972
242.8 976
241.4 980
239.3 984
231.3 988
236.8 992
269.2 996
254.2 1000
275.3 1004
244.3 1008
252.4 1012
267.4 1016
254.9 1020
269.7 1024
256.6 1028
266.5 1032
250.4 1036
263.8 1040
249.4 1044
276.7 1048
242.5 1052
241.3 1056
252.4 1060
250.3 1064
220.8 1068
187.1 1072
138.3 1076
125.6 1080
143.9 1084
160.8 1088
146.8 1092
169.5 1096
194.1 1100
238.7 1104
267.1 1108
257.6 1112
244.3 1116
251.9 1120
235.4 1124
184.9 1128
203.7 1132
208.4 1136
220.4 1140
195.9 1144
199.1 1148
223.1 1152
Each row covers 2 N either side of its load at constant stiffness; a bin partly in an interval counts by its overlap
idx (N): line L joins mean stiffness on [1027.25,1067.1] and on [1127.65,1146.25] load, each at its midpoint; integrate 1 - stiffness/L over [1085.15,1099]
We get 4.1 N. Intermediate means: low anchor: 254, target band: 161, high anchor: 204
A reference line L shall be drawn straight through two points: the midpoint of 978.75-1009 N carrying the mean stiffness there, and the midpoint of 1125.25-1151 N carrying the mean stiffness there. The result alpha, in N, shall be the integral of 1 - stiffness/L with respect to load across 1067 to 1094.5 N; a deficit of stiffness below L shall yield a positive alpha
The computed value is 7.9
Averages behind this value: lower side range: 249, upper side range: 204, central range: 158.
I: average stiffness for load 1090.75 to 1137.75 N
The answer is 218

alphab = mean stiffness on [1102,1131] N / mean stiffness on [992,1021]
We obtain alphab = 0.92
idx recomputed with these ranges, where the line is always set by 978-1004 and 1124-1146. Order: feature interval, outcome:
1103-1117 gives -2.7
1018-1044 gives -2.6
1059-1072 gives -0.3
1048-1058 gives -0.8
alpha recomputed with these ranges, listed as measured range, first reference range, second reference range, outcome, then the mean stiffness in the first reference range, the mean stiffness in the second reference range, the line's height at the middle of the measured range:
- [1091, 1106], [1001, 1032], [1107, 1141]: 2.96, 260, 230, 237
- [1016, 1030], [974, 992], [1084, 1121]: -1.99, 238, 210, 229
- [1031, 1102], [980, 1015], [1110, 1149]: 7.97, 250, 221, 235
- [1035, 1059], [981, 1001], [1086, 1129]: -2.45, 246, 214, 231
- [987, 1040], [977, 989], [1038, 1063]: -2.45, 238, 254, 245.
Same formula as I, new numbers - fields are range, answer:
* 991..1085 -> 238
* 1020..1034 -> 263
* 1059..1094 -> 179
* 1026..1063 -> 255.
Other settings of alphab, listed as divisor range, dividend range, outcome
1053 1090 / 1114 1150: 1.12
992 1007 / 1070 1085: 0.57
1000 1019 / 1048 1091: 0.77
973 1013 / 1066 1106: 0.70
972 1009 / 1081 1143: 0.84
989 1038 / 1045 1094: 0.78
